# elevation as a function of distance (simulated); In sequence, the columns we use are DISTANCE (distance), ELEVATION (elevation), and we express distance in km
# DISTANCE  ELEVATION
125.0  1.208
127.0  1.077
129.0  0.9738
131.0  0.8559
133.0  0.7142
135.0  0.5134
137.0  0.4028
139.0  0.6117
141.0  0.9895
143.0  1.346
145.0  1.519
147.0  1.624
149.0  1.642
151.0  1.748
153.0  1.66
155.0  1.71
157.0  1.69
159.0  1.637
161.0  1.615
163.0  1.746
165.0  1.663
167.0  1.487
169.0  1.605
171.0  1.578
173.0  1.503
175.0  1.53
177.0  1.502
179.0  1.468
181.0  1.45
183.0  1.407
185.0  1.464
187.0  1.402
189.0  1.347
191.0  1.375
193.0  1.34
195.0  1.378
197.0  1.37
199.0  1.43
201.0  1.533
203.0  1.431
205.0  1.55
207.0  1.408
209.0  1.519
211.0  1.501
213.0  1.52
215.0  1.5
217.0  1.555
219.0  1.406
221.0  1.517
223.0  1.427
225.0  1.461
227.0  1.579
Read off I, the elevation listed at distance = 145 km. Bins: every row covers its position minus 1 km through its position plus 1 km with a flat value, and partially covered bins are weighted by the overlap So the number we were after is 1.519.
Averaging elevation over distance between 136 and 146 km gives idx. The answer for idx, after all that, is 0.974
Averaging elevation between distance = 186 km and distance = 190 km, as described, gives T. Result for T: 1.37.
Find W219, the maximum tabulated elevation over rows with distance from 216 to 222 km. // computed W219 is 1.555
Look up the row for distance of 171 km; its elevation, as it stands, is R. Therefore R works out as 1.578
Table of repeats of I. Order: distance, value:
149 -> 1.642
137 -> 0.4028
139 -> 0.6117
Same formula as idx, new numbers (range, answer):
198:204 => 1.46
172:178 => 1.51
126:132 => 0.969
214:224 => 1.48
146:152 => 1.67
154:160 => 1.68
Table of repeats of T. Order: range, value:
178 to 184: 1.44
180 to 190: 1.41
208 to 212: 1.51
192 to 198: 1.36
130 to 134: 0.785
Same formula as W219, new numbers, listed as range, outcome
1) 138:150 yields 1.642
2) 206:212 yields 1.519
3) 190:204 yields 1.533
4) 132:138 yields 0.7142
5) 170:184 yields 1.578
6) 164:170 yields 1.663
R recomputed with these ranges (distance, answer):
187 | 1.402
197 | 1.37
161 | 1.615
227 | 1.579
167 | 1.487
